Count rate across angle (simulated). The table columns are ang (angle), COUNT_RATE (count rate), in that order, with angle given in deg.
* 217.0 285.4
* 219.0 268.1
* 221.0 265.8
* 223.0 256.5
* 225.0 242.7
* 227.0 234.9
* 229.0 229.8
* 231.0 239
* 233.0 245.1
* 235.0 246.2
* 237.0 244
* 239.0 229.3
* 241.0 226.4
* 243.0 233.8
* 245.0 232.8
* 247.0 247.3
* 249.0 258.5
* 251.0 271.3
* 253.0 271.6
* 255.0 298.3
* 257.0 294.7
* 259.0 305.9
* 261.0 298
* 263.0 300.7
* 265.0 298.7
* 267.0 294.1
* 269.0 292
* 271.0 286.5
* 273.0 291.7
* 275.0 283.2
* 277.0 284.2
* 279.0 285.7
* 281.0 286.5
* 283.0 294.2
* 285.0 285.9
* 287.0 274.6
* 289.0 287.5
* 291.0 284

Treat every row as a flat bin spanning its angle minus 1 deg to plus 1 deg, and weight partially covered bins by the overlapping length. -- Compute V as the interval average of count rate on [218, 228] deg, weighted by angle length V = 254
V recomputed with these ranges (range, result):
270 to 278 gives 286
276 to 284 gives 288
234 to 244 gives 236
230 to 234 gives 242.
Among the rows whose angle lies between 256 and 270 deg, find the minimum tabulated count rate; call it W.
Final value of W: 292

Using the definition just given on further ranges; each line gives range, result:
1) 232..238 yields 244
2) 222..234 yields 229.8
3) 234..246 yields 226.4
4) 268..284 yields 283.2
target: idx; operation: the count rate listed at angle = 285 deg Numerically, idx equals 285.9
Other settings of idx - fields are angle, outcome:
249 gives 258.5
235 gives 246.2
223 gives 256.5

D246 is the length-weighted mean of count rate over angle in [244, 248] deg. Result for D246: 240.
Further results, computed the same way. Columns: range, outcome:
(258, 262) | 302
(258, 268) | 299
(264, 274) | 293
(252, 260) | 293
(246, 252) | 259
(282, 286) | 290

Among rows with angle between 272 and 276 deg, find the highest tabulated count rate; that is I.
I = 291.7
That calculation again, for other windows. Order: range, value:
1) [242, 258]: 298.3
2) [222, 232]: 256.5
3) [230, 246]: 246.2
